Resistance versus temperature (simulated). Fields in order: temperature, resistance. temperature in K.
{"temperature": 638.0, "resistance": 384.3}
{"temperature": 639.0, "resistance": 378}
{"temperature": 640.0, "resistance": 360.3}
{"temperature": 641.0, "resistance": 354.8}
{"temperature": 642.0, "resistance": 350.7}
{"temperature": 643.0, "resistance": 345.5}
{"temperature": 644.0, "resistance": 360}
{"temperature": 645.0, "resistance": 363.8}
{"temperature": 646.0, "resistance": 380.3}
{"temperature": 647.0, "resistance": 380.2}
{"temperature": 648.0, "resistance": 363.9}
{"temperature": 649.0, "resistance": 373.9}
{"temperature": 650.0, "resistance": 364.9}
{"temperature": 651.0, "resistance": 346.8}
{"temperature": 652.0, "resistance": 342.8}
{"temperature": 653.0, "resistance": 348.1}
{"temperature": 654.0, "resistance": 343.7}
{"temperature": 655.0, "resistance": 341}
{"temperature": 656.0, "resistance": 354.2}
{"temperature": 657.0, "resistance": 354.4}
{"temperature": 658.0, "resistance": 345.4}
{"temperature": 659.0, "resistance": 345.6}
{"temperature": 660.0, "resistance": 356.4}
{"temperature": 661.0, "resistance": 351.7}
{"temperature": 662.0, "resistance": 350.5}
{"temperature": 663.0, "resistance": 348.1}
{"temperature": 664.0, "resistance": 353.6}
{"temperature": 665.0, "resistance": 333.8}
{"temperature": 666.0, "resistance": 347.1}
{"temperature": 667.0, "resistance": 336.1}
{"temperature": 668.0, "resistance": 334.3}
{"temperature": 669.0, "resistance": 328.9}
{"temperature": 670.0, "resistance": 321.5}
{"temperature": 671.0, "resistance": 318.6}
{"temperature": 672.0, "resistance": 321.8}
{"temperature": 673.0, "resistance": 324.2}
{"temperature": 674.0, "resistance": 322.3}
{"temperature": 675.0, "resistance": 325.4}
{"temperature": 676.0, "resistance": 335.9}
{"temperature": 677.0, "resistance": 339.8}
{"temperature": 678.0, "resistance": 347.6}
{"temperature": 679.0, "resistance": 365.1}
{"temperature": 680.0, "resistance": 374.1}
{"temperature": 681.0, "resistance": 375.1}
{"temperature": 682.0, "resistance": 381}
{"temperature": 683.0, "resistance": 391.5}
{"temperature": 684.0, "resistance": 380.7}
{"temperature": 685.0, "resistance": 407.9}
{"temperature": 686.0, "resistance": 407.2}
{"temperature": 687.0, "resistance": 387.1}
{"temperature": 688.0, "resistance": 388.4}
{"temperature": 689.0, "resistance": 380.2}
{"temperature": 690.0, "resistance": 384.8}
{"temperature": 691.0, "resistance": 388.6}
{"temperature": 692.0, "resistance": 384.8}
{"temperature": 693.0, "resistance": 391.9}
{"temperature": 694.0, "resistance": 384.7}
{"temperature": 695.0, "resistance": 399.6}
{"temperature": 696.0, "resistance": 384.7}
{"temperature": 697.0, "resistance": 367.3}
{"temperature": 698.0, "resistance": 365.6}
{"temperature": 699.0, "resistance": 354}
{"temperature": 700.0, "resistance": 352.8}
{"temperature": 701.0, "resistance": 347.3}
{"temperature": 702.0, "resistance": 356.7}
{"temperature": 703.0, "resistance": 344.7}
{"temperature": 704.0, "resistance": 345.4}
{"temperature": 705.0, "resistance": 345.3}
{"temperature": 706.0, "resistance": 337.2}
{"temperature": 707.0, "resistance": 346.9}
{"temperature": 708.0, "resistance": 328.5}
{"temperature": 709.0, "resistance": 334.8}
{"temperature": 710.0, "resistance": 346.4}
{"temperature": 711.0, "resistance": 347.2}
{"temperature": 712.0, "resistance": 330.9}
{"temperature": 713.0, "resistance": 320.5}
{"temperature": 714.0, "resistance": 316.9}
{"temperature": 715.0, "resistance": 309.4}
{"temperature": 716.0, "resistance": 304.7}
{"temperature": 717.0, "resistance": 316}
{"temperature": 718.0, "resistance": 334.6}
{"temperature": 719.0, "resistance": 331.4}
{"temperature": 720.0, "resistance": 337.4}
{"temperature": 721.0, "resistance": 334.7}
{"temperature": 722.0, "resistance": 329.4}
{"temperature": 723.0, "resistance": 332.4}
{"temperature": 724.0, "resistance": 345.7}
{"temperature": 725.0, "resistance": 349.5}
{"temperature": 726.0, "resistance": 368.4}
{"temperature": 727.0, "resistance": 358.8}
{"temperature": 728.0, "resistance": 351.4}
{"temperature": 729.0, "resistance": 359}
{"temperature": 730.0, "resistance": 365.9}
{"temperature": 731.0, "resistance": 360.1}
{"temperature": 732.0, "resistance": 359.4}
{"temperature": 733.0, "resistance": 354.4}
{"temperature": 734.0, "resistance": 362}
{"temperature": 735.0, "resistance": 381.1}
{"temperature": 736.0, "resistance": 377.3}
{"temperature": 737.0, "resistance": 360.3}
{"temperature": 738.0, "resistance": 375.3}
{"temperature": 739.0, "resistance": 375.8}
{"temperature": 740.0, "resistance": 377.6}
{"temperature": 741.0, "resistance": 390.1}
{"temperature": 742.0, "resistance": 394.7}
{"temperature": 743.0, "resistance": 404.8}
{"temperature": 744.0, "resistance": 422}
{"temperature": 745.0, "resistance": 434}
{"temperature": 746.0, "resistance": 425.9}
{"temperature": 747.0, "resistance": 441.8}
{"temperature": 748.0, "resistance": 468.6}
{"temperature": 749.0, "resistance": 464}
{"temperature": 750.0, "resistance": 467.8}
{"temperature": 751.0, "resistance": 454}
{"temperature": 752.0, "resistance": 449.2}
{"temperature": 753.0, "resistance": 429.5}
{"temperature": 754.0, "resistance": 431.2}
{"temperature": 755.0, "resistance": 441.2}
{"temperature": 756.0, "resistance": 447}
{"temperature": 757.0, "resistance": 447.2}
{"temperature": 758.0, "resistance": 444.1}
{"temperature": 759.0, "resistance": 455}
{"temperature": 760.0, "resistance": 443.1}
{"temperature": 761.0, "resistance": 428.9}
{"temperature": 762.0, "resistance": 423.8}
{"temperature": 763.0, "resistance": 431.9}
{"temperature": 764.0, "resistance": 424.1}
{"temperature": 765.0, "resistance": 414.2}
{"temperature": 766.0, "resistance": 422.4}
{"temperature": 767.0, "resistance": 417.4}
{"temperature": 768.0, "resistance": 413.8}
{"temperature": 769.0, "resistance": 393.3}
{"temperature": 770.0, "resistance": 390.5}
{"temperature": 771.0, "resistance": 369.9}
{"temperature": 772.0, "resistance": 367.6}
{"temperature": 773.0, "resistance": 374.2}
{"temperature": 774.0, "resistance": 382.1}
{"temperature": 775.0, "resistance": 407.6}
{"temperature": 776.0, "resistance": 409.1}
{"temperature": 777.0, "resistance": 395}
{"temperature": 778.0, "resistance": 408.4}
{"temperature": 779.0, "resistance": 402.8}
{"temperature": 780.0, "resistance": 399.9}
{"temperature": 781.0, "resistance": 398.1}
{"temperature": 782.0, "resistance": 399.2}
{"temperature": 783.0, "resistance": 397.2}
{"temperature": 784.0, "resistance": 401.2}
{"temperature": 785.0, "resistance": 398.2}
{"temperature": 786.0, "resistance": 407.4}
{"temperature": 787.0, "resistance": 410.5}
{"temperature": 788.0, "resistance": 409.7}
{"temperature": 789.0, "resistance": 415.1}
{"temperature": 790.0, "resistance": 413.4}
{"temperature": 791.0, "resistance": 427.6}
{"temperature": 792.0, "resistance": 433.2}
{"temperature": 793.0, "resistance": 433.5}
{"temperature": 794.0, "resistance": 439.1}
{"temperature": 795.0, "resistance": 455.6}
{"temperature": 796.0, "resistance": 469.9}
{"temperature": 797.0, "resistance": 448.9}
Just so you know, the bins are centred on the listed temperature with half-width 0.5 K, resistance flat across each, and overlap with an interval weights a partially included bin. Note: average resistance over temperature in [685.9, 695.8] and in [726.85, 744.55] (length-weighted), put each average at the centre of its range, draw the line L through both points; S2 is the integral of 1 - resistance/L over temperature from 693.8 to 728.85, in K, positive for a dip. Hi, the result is 3.47 K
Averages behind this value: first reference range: 389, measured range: 344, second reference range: 374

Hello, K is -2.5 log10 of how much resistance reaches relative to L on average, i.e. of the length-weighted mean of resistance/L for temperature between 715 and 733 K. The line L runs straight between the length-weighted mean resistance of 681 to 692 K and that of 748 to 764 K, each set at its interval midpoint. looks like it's 0.22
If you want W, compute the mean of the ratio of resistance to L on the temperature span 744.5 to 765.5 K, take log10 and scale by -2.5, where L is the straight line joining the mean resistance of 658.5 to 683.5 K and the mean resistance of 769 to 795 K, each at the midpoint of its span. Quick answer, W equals -0.13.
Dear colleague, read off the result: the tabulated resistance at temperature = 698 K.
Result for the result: 365.6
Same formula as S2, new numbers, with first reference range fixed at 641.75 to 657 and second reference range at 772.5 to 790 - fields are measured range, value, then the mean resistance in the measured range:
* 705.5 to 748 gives 2.7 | 359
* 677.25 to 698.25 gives -0.7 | 382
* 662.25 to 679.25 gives 1.4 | 335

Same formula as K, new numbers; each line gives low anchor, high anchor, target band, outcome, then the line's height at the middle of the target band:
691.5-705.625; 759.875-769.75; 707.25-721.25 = 0.154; 379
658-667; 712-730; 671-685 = -0.028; 344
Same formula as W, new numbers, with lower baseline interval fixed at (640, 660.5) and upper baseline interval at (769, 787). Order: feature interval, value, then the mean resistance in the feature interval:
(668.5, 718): 0.04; 354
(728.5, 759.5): -0.07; 410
